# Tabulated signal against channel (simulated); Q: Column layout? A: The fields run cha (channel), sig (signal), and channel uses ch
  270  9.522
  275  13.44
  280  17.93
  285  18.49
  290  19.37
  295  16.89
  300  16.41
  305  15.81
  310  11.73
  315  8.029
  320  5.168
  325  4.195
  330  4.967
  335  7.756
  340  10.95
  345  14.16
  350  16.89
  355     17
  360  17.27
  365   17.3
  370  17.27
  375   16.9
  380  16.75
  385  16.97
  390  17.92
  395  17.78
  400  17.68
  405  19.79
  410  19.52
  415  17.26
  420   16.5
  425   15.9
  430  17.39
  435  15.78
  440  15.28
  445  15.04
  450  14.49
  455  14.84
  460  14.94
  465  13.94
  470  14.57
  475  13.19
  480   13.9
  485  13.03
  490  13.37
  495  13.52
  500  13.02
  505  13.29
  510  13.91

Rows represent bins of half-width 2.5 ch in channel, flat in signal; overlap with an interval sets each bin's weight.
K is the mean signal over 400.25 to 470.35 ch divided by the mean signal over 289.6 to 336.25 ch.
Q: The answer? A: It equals 1.51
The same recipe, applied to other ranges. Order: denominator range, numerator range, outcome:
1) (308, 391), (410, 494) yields 1.17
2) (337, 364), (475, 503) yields 0.88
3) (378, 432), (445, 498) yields 0.80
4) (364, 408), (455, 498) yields 0.79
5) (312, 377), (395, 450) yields 1.40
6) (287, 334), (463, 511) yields 1.19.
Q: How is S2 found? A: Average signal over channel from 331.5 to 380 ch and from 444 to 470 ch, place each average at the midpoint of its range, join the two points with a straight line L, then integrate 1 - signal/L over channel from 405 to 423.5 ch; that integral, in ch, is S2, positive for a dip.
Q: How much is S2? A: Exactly -4.0 ch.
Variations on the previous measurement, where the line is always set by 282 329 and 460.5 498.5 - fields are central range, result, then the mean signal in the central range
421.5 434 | -2.9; 16.5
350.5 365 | -4.6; 17.1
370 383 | -3.8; 16.9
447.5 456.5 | -0.7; 14.6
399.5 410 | -4.6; 19.1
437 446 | -1.2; 15.2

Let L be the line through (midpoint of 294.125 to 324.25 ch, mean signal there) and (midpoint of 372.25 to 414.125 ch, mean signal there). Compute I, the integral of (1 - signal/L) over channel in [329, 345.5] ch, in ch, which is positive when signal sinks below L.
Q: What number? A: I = 5.4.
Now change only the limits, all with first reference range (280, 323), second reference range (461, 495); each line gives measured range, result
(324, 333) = 5.91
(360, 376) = -3.72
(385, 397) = -3.25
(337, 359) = -1.20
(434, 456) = -2.03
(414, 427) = -2.50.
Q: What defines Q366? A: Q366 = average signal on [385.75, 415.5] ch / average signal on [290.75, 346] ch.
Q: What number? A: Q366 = 1.71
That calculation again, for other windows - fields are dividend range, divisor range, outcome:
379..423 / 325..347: 2.03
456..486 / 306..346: 1.66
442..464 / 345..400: 0.86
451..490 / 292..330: 1.29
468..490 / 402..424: 0.75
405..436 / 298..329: 1.76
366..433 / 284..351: 1.46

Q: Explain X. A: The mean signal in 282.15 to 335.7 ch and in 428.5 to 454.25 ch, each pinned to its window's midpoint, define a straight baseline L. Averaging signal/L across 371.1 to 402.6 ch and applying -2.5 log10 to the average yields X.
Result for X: -0.23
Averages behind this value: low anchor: 11.9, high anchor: 15.5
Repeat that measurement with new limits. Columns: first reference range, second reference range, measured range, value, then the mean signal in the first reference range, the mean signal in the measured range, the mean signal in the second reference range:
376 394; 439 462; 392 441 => -0.080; 17.2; 17.4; 14.9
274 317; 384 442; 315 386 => 0.269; 15.5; 12.8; 17.3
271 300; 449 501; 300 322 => 0.434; 16.8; 11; 13.9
